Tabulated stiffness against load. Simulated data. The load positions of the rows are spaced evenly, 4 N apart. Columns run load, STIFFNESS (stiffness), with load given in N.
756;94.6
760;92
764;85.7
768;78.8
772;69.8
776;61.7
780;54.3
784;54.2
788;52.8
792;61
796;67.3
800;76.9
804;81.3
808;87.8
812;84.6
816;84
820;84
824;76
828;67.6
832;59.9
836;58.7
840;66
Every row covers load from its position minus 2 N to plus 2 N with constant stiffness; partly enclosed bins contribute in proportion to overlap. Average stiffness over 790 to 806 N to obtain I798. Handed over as 71.6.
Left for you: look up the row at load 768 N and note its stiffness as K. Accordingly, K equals 78.8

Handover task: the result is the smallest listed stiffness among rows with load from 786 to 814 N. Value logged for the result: 52.8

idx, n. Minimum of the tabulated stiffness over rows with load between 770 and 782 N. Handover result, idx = 54.3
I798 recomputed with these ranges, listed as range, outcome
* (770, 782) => 61.9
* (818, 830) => 75.9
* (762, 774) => 78.1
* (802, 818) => 84.4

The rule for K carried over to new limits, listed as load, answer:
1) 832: 59.9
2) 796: 67.3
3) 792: 61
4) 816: 84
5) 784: 54.2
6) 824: 76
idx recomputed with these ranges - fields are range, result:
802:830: 67.6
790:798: 61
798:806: 76.9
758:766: 85.7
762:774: 69.8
